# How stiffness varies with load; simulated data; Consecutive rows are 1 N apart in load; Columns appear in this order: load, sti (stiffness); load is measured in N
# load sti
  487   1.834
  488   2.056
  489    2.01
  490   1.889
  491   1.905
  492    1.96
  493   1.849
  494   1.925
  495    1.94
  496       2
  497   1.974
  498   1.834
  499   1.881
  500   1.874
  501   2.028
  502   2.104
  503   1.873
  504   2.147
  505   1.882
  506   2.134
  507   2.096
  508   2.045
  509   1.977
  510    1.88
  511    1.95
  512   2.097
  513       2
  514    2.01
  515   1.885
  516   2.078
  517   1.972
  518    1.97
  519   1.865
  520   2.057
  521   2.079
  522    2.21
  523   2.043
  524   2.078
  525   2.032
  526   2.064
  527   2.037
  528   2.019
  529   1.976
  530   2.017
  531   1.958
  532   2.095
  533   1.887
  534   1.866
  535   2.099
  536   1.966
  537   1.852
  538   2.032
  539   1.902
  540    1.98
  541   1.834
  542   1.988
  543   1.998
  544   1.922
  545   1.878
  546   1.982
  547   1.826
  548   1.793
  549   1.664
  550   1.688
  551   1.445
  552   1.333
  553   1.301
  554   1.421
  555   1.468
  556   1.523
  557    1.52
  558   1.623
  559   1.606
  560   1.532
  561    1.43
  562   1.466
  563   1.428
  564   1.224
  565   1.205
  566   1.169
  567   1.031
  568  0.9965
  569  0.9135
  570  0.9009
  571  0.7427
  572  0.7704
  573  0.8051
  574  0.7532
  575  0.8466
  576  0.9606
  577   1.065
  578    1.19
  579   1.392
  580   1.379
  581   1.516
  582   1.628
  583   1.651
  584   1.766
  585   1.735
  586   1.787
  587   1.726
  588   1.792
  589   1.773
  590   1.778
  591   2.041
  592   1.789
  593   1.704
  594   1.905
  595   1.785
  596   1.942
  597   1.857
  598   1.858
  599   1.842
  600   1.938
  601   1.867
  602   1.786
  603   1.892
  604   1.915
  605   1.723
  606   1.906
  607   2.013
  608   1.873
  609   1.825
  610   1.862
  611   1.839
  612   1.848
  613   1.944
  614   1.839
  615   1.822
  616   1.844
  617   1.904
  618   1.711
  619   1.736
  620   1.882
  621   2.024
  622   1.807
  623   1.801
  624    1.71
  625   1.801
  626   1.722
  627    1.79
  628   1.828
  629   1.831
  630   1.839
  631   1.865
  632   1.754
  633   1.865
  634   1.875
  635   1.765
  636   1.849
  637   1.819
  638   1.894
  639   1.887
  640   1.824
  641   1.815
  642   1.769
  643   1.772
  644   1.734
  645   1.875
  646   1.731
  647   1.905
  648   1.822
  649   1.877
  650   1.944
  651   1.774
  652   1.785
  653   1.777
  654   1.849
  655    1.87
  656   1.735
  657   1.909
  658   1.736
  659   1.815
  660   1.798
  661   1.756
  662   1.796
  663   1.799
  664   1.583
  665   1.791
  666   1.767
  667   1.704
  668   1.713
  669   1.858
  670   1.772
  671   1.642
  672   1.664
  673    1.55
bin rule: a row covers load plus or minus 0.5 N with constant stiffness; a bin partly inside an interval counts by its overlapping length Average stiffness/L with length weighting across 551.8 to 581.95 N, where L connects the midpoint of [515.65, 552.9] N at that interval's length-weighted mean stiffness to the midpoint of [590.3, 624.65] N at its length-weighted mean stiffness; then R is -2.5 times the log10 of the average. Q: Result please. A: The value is 0.476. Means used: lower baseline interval 1.92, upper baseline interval 1.85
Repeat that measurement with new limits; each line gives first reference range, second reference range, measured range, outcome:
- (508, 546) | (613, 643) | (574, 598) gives 0.18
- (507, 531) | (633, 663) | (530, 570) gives 0.20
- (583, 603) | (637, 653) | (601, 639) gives -0.01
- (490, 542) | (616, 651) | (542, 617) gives 0.19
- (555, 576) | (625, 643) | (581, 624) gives -0.20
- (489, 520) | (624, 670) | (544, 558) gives 0.19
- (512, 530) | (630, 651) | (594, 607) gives 0.02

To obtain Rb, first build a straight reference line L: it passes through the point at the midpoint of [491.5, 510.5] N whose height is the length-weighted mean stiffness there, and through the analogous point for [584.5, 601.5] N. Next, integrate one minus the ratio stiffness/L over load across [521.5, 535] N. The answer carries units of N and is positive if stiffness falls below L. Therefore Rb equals -0.68 N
